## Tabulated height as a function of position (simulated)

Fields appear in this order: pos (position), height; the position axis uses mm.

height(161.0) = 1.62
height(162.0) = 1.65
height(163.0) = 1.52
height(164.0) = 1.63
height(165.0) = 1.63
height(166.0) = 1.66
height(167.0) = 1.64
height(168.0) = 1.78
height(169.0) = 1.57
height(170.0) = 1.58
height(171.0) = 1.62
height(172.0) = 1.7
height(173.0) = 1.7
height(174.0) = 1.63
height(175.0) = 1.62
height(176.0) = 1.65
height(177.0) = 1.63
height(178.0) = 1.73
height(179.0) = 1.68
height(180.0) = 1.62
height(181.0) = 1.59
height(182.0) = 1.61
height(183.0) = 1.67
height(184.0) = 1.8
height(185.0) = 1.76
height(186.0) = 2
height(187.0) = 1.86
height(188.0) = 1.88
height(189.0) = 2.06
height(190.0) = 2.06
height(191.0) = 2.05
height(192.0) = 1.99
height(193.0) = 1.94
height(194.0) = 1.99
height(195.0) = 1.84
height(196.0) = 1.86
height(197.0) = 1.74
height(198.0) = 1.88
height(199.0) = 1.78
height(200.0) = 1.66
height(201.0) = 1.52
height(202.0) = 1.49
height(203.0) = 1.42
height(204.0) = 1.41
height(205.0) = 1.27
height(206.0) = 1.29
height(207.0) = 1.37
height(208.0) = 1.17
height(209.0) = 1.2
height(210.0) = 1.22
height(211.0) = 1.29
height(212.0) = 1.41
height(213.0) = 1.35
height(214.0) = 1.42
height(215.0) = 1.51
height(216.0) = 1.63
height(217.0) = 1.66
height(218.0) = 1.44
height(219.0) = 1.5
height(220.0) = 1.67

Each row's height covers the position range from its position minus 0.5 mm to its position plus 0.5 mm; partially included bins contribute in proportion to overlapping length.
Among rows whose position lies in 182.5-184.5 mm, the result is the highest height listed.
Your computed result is 1.8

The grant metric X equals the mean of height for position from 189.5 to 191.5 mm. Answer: 2.05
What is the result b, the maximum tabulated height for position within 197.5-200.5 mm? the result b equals 1.88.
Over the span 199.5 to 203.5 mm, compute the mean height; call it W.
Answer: 1.52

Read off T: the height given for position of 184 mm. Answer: 1.8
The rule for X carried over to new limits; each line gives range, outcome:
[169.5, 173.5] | 1.65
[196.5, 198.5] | 1.81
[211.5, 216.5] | 1.46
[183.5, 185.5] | 1.78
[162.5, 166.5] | 1.61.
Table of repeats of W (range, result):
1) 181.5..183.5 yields 1.64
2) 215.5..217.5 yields 1.65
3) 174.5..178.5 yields 1.66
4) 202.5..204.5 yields 1.42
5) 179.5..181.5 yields 1.6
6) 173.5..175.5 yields 1.62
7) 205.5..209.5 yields 1.26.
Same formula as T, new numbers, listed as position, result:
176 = 1.65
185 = 1.76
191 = 2.05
